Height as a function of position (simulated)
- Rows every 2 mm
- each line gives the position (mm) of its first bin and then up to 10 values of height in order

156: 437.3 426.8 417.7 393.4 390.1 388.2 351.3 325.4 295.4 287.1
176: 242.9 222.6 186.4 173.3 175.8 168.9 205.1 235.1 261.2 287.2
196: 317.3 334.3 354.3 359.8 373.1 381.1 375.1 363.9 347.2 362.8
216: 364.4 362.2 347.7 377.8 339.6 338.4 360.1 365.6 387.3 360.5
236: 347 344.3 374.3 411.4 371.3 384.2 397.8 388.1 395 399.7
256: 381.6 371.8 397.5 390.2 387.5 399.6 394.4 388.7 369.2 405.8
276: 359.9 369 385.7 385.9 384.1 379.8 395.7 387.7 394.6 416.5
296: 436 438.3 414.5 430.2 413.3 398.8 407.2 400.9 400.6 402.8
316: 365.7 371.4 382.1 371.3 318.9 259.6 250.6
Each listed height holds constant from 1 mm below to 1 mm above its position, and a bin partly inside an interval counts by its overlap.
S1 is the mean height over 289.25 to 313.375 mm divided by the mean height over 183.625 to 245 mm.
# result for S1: 1.2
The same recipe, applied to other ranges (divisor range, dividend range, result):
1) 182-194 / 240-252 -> 1.83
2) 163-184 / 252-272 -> 1.39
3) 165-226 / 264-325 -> 1.28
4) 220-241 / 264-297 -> 1.09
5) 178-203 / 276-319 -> 1.57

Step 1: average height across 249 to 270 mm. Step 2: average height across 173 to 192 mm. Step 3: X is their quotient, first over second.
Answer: 1.8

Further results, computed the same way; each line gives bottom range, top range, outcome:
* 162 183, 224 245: 1.25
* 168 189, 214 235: 1.54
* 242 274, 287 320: 1.04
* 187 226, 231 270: 1.15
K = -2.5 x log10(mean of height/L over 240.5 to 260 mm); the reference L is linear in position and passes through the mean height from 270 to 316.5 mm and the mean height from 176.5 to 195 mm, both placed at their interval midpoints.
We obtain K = -0.20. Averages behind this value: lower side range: 214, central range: 389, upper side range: 398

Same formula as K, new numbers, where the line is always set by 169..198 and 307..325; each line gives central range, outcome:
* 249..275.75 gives -0.19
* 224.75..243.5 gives -0.23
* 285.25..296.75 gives -0.13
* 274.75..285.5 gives -0.10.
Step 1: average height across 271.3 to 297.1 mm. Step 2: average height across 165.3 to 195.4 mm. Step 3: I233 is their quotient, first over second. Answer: 1.54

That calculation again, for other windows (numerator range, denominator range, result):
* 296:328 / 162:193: 1.44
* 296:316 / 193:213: 1.18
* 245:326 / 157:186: 1.30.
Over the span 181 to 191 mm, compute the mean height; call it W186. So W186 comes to 192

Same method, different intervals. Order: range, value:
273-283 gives 381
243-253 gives 387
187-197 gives 261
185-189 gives 187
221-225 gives 359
